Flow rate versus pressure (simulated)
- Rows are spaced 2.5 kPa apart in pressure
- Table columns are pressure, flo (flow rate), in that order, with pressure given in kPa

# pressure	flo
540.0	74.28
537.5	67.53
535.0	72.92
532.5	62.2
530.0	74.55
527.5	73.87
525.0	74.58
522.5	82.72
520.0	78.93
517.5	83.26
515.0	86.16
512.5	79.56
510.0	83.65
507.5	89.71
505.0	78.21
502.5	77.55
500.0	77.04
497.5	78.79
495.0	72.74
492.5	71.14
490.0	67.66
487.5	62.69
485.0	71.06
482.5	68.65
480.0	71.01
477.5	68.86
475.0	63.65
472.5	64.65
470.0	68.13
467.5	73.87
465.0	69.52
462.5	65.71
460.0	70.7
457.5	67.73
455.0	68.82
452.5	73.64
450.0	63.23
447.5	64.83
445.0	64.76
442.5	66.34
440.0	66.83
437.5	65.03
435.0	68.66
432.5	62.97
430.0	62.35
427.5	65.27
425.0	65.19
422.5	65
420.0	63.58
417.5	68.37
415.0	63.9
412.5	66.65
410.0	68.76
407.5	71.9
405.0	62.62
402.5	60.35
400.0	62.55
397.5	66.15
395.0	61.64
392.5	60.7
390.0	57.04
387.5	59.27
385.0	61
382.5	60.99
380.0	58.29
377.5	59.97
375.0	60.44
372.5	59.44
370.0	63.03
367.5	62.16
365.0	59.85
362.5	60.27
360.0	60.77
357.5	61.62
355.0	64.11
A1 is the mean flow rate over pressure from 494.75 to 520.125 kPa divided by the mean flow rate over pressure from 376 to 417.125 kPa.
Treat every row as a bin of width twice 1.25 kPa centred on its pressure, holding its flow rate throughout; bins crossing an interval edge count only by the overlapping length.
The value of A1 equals 1.29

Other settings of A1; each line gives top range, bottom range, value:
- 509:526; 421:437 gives 1.25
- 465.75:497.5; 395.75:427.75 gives 1.06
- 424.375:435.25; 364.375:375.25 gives 1.06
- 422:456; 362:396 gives 1.09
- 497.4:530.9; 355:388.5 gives 1.32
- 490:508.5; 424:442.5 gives 1.18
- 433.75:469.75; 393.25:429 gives 1.04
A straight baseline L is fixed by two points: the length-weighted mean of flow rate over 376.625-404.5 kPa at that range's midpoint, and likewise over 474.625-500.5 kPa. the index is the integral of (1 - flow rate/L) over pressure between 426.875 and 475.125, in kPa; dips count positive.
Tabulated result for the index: -0.1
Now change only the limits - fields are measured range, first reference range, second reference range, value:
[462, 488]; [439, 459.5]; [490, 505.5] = 1.2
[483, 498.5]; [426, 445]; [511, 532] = 0.7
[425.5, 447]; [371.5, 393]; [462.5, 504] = 0.0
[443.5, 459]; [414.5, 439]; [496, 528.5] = 0.5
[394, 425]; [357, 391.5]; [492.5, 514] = 0.1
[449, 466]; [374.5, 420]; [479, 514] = 0.4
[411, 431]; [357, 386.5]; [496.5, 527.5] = 0.7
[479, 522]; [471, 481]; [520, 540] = -4.1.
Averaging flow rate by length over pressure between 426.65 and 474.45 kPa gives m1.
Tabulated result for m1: 67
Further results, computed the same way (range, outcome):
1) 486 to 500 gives 71.2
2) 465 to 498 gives 69.2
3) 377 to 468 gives 64.9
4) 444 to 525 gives 72.8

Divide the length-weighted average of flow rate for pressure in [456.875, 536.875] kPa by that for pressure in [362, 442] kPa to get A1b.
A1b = 1.2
